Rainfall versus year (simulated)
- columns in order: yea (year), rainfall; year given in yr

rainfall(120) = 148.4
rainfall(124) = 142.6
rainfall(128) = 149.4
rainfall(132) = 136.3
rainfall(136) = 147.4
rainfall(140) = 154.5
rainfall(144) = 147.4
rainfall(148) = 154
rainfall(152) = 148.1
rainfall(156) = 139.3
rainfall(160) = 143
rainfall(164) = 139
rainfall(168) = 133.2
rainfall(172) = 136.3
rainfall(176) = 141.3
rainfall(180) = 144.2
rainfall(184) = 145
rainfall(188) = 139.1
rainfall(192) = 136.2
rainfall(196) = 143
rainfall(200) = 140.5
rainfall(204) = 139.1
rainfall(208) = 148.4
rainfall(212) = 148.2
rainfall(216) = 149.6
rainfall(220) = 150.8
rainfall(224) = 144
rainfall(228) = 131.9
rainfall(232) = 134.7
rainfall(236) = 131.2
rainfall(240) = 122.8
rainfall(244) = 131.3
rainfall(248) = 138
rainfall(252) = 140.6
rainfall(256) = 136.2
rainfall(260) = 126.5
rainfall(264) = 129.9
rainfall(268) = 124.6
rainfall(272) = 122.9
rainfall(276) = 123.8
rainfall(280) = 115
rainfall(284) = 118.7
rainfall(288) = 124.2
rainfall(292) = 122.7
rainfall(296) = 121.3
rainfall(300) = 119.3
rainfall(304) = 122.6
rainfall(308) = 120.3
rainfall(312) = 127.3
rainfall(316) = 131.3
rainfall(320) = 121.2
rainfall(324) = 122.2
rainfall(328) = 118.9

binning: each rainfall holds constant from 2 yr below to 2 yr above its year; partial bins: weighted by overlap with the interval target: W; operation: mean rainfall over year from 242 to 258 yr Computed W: 137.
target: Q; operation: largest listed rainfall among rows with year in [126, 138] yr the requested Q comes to 149.4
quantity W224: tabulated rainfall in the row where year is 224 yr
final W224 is 144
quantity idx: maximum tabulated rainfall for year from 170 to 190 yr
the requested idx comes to 145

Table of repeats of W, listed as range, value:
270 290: 121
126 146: 147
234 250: 131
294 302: 120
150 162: 143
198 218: 145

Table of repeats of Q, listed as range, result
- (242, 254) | 140.6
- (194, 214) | 148.4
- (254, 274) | 136.2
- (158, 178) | 143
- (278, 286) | 118.7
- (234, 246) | 131.3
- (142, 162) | 154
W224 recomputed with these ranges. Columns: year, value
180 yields 144.2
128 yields 149.4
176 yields 141.3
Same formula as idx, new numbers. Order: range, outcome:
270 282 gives 123.8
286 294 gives 124.2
